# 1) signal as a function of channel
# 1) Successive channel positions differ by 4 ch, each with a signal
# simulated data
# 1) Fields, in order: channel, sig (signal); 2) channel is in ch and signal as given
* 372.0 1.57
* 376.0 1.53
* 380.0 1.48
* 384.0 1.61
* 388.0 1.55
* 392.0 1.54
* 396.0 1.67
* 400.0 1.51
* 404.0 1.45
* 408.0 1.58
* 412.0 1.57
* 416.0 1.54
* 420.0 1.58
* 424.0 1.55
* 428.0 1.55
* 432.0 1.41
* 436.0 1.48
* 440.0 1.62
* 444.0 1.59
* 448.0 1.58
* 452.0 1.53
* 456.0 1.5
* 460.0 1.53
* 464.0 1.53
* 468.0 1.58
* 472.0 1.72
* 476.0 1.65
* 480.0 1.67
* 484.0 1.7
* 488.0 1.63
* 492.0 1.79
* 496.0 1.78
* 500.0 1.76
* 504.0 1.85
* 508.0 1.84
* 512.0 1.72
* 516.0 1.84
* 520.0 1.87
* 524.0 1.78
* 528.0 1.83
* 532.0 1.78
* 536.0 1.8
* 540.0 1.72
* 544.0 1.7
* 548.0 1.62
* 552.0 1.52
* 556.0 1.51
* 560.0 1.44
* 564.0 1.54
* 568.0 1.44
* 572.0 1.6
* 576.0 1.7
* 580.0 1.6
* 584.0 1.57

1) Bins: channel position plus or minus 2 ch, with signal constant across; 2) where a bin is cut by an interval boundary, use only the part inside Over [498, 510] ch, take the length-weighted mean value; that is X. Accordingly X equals 1.82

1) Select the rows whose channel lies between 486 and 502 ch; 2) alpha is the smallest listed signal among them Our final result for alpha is 1.63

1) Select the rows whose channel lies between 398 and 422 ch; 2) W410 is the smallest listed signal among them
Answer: 1.45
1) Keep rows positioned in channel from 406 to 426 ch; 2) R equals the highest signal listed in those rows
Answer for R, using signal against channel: 1.58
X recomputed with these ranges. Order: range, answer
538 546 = 1.71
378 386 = 1.54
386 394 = 1.54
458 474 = 1.59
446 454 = 1.56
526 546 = 1.77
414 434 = 1.53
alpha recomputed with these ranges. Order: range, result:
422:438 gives 1.41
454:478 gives 1.5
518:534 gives 1.78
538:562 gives 1.44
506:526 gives 1.72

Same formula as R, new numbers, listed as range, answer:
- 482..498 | 1.79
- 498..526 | 1.87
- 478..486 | 1.7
